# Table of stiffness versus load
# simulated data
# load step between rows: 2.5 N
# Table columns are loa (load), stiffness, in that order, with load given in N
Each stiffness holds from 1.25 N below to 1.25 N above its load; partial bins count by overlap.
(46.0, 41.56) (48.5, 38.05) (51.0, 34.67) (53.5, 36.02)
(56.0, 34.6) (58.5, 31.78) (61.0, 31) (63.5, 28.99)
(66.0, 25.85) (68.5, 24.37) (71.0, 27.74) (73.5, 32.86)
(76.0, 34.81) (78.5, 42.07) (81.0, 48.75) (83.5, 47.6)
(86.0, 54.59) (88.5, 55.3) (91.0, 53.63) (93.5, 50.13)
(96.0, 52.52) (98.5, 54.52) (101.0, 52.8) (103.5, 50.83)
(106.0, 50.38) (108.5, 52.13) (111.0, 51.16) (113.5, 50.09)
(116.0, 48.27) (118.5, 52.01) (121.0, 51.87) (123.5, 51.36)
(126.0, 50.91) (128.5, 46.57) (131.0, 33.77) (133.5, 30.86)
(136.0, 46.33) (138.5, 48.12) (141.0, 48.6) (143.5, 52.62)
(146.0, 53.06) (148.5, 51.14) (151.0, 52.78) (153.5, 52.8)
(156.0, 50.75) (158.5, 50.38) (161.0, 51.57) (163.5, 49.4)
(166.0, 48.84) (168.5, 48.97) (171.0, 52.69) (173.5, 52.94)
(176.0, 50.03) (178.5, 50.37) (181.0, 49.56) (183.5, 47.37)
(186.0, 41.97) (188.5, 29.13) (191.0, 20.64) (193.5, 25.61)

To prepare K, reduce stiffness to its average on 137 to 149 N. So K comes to 50.6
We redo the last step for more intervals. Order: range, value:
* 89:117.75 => 51.6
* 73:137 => 48.1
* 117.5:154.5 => 48.1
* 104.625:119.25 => 50.6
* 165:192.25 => 44.7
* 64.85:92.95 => 41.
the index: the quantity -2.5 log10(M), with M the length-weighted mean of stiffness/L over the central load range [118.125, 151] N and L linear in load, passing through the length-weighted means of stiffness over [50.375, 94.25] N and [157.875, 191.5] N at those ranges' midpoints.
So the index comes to -0.10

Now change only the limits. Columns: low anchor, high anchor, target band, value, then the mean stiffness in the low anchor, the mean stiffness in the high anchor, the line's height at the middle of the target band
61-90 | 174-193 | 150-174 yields -0.249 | 38.3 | 41.1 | 40.6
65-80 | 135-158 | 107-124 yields -0.192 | 31.7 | 50.7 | 42.7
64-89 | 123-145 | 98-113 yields -0.227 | 38.6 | 45.3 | 42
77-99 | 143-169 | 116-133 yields 0.086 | 50.7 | 51.1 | 50.9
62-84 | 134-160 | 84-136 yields -0.188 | 34.3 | 50.1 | 42.2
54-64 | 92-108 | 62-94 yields 0.047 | 32.1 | 51.9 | 41.3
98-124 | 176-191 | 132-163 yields -0.052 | 51.3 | 42.3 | 46.8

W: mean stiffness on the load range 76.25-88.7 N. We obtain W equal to 48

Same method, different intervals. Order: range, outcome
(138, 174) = 51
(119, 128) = 51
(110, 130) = 50.1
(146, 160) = 51.7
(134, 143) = 46.7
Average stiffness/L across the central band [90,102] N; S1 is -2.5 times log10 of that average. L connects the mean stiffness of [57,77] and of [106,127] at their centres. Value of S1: -0.24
